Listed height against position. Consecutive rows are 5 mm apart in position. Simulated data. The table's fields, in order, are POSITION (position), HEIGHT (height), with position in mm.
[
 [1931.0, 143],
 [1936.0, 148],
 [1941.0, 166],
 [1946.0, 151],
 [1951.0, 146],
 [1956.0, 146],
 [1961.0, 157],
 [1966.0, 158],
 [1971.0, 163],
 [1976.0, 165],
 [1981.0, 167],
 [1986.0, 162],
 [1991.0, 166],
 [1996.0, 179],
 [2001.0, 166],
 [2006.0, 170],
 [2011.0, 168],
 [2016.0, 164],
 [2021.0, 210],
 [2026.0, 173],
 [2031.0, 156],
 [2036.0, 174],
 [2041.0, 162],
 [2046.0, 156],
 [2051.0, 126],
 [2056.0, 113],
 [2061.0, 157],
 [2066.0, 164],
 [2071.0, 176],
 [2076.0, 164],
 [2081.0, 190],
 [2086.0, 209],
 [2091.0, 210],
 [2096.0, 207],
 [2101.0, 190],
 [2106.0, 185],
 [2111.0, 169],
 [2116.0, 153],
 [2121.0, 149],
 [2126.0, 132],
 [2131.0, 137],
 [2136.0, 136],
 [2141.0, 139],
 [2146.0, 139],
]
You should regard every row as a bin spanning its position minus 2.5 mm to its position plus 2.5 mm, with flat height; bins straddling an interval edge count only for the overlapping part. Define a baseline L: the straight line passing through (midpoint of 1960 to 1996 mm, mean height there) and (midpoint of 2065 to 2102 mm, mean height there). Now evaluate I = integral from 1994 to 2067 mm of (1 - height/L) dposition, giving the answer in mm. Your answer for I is 5.74 mm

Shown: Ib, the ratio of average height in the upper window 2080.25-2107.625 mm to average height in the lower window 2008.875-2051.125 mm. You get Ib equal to 1.19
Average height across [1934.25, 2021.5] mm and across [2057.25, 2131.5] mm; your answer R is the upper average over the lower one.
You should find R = 1.1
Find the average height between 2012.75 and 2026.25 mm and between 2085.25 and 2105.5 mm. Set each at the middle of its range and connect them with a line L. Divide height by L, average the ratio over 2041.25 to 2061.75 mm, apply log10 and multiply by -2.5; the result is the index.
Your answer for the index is 0.34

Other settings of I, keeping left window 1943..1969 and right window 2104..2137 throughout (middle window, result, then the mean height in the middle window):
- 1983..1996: -1.3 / 167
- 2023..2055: -1.0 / 157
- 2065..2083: -2.6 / 174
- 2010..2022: -2.1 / 179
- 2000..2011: -1.2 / 168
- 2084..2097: -4.9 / 209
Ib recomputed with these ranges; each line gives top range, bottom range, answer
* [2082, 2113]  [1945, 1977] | 1.26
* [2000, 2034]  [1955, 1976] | 1.09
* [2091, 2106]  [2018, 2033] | 1.10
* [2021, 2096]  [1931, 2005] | 1.06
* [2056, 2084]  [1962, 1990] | 1.02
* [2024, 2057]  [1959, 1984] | 0.94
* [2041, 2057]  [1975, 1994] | 0.84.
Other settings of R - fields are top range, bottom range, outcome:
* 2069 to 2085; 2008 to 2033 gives 1.03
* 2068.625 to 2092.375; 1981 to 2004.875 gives 1.12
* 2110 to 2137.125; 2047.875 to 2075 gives 0.98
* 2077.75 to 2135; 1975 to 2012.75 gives 1.04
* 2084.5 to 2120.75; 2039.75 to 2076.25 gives 1.23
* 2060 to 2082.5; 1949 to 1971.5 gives 1.11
